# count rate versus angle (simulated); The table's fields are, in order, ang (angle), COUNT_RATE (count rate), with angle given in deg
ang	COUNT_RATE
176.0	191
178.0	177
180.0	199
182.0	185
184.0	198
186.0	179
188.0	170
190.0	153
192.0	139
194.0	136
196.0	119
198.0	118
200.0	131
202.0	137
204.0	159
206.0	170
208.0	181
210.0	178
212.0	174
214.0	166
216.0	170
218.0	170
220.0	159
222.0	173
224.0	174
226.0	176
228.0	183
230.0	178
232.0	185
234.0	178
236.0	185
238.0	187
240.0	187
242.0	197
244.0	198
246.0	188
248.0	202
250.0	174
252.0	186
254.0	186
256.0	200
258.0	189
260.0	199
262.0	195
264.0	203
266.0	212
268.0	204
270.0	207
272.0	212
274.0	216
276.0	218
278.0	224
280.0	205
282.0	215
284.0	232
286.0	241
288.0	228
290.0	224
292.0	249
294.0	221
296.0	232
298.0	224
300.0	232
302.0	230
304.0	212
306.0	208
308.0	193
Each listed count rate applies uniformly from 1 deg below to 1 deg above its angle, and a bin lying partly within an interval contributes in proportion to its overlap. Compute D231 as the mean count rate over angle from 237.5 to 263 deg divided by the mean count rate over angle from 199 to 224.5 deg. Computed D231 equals 1.16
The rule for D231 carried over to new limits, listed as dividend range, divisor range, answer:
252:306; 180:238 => 1.29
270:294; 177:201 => 1.41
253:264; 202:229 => 1.14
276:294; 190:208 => 1.60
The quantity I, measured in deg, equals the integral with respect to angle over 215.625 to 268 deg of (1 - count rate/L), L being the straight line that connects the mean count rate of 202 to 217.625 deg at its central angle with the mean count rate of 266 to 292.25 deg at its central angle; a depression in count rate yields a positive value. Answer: 1.6 deg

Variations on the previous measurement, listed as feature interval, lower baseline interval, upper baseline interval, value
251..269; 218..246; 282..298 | 0.72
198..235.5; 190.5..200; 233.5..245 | -2.24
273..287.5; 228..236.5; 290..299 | -0.15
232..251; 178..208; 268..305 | 0.34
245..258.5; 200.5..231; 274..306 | 0.48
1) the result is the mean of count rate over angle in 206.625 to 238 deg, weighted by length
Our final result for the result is 176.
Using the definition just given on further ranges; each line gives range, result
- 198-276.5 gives 183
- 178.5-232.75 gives 165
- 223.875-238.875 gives 181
